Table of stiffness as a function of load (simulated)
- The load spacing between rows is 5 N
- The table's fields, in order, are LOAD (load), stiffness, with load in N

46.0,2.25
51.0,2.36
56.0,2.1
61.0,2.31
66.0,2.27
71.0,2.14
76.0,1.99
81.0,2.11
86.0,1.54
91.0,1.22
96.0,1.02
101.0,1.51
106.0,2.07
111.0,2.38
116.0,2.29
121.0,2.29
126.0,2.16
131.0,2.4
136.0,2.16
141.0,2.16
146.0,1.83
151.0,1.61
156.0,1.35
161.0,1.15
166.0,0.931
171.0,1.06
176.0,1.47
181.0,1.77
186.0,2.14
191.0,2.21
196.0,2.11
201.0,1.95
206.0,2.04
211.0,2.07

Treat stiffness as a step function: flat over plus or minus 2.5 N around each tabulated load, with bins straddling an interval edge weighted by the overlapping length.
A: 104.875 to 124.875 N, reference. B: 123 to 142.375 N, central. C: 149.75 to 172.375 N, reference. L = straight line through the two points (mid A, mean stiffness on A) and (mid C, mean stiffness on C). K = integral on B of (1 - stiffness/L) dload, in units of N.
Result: -4.0 N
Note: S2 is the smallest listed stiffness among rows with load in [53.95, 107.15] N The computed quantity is 1.02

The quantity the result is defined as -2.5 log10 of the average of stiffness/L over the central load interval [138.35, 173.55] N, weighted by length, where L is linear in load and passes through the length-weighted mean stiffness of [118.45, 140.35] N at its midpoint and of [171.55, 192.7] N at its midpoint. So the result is 0.38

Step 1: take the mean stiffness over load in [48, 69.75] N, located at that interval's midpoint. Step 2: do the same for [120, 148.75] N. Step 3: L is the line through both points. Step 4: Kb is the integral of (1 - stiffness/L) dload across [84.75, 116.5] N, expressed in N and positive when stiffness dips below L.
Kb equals 7.3 N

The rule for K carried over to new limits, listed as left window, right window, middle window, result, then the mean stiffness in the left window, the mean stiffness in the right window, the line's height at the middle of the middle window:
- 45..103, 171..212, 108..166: -0.98 N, 1.9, 1.91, 1.9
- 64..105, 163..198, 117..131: -4.64 N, 1.73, 1.66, 1.7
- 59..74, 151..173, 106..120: -4.62 N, 2.23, 1.18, 1.72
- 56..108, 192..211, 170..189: 3.25 N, 1.83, 2.05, 2.01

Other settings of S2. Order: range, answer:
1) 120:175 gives 0.931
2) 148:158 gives 1.35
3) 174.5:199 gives 1.47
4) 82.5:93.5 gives 1.22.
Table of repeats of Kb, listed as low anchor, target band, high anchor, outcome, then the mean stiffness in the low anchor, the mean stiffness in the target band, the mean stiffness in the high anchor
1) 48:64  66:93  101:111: 3.7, 2.26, 1.85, 2.01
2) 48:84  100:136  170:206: -2.6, 2.17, 2.18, 1.86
